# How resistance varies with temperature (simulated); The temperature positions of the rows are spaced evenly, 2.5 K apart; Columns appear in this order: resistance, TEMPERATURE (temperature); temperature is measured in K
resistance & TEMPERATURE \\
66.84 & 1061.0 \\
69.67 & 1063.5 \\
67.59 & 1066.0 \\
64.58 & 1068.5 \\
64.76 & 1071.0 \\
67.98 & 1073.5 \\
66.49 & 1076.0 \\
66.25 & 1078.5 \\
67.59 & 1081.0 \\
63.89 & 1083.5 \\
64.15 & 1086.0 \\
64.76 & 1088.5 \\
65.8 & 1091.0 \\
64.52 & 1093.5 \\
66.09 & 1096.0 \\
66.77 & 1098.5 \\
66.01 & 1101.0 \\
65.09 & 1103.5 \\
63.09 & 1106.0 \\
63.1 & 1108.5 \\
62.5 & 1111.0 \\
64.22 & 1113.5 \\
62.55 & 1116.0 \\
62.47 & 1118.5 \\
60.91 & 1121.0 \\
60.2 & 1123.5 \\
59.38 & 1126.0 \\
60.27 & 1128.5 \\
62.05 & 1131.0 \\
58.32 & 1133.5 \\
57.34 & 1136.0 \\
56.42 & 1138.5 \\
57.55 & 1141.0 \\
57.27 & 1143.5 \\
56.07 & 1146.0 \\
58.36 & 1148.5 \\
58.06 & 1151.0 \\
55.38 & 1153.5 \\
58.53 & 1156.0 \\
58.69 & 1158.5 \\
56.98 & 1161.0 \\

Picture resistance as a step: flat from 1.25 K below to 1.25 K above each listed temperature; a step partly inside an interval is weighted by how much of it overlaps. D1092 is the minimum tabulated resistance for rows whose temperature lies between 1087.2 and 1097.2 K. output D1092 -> 64.52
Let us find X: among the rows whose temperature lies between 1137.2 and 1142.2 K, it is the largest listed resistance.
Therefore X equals 57.55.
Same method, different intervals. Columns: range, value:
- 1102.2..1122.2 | 65.09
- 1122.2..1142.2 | 62.05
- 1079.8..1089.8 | 67.59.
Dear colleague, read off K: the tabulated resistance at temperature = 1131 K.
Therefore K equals 62.05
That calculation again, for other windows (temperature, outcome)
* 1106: 63.09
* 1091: 65.8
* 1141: 57.55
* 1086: 64.15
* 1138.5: 56.42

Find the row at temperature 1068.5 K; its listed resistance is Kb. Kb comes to 64.58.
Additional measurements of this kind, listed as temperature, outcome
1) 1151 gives 58.06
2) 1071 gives 64.76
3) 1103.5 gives 65.09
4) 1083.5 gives 63.89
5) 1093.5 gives 64.52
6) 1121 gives 60.91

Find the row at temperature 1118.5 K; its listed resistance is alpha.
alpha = 62.47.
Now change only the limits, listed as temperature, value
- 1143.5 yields 57.27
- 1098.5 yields 66.77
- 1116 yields 62.55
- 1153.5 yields 55.38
